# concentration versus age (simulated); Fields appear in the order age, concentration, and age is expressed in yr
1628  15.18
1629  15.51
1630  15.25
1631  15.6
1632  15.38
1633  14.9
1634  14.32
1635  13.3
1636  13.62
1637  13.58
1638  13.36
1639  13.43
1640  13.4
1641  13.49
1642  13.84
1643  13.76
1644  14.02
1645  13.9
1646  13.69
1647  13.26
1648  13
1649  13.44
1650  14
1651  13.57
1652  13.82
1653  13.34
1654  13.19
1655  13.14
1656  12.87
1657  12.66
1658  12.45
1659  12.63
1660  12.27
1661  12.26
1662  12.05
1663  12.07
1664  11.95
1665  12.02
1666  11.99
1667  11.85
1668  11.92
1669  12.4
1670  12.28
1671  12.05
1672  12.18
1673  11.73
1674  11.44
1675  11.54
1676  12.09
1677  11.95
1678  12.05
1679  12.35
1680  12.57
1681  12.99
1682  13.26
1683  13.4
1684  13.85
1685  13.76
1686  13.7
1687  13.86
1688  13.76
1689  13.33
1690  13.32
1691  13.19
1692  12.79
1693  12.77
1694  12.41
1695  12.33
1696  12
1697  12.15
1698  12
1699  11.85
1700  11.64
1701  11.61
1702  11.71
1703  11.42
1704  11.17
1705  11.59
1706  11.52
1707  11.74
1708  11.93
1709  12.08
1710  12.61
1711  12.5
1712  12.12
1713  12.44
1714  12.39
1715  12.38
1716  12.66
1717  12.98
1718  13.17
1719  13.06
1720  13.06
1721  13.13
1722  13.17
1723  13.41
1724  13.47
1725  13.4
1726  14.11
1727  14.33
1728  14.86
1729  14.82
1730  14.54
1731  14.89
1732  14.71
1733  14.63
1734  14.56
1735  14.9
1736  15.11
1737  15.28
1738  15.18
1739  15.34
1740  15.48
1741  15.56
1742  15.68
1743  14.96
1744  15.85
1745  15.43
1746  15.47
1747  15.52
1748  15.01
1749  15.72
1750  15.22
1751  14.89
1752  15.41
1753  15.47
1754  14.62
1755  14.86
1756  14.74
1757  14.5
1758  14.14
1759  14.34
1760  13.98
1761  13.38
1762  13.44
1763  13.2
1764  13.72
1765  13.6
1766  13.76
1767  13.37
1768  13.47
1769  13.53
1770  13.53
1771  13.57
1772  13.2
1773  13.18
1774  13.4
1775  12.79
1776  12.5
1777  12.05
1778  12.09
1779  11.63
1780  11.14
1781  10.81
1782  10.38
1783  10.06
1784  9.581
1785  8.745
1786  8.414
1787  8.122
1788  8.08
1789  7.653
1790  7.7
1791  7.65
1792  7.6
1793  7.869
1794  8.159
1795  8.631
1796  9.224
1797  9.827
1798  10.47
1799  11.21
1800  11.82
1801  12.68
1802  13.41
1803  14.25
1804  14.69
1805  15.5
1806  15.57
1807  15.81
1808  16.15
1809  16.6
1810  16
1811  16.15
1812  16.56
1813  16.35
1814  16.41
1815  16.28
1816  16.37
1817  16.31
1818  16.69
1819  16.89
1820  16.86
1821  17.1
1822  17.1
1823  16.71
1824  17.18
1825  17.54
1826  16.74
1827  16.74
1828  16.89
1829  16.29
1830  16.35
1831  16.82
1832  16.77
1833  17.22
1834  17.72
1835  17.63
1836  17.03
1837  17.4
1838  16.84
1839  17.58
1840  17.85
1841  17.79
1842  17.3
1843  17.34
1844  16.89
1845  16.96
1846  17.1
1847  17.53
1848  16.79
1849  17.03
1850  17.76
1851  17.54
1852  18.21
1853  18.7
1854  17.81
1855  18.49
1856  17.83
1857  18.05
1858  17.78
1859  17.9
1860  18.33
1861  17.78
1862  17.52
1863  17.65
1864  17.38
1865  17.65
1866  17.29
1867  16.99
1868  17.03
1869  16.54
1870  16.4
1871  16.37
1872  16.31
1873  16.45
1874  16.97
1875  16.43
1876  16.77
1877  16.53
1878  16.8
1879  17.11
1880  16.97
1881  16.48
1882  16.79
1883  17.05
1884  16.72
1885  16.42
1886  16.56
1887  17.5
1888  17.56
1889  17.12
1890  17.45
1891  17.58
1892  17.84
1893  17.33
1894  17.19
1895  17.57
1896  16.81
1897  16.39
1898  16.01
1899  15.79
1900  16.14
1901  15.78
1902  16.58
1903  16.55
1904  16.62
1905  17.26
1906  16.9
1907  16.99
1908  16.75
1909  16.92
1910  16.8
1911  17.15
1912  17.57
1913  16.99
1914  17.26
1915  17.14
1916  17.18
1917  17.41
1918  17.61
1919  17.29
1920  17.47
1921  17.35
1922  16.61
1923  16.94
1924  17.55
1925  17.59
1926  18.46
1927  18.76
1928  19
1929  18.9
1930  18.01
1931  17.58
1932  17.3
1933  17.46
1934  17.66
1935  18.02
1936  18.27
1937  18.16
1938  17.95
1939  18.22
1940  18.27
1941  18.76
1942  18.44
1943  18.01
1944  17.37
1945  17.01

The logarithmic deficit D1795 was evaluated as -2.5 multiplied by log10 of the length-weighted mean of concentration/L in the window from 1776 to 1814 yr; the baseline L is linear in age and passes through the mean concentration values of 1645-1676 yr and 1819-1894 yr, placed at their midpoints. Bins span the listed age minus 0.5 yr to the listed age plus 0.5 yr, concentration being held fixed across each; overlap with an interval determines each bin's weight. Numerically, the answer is 0.33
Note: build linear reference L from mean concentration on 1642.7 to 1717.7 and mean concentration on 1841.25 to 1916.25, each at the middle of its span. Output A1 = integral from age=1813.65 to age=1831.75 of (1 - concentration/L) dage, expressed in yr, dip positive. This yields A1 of -1.04 yr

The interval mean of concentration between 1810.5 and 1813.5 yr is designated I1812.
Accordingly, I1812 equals 16.4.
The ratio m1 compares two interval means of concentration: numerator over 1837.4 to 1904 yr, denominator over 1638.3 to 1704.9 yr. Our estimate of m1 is 1.35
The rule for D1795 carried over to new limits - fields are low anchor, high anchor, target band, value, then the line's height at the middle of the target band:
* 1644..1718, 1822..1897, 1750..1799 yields 0.251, 15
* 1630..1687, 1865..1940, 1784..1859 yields 0.057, 15.8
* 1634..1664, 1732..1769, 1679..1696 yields 0.051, 13.8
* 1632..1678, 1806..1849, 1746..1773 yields 0.077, 15.3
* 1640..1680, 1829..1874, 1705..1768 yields 0.039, 14.5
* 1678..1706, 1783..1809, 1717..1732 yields -0.149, 12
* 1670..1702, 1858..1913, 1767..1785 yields 0.198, 14.5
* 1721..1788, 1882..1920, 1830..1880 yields -0.090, 15.9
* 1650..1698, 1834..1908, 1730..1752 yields -0.076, 14.2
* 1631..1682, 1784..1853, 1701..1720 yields 0.115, 13.6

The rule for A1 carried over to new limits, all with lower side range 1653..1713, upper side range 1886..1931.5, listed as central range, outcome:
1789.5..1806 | 4.5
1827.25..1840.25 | -1.2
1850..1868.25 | -1.8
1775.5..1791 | 5.0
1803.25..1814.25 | -0.6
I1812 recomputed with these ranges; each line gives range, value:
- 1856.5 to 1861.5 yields 18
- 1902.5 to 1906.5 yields 16.8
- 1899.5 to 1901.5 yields 16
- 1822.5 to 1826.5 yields 17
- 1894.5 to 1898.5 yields 16.7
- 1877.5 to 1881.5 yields 16.8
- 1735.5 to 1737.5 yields 15.2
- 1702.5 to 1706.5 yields 11.4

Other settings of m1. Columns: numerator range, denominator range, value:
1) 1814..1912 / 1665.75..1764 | 1.27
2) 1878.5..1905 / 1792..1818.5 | 1.23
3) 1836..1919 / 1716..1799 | 1.32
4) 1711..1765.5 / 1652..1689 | 1.14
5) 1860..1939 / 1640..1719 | 1.36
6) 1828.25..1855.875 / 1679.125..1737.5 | 1.33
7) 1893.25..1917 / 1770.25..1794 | 1.63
